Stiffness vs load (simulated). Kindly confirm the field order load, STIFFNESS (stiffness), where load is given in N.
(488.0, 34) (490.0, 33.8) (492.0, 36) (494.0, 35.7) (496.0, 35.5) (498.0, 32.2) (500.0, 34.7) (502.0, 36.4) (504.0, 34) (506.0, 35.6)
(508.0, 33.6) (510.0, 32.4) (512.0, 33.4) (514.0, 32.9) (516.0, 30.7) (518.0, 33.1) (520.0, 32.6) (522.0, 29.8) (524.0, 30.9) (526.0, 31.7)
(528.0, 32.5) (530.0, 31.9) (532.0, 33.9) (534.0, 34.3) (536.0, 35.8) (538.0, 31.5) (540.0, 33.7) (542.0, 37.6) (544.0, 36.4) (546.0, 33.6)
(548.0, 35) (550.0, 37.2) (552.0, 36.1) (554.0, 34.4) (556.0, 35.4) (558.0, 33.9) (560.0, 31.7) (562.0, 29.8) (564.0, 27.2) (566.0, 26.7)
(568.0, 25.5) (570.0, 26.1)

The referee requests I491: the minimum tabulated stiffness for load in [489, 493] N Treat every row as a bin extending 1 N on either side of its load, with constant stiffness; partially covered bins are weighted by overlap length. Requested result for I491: 33.8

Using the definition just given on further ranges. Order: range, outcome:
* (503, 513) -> 32.4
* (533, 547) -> 31.5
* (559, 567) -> 26.7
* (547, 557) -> 34.4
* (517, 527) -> 29.8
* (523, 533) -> 30.9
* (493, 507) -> 32.2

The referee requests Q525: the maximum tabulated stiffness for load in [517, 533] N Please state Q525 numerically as 33.9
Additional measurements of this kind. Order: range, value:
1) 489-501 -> 36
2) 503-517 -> 35.6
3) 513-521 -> 33.1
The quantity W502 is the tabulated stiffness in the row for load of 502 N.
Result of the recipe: 36.4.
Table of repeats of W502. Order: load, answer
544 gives 36.4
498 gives 32.2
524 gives 30.9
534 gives 34.3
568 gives 25.5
